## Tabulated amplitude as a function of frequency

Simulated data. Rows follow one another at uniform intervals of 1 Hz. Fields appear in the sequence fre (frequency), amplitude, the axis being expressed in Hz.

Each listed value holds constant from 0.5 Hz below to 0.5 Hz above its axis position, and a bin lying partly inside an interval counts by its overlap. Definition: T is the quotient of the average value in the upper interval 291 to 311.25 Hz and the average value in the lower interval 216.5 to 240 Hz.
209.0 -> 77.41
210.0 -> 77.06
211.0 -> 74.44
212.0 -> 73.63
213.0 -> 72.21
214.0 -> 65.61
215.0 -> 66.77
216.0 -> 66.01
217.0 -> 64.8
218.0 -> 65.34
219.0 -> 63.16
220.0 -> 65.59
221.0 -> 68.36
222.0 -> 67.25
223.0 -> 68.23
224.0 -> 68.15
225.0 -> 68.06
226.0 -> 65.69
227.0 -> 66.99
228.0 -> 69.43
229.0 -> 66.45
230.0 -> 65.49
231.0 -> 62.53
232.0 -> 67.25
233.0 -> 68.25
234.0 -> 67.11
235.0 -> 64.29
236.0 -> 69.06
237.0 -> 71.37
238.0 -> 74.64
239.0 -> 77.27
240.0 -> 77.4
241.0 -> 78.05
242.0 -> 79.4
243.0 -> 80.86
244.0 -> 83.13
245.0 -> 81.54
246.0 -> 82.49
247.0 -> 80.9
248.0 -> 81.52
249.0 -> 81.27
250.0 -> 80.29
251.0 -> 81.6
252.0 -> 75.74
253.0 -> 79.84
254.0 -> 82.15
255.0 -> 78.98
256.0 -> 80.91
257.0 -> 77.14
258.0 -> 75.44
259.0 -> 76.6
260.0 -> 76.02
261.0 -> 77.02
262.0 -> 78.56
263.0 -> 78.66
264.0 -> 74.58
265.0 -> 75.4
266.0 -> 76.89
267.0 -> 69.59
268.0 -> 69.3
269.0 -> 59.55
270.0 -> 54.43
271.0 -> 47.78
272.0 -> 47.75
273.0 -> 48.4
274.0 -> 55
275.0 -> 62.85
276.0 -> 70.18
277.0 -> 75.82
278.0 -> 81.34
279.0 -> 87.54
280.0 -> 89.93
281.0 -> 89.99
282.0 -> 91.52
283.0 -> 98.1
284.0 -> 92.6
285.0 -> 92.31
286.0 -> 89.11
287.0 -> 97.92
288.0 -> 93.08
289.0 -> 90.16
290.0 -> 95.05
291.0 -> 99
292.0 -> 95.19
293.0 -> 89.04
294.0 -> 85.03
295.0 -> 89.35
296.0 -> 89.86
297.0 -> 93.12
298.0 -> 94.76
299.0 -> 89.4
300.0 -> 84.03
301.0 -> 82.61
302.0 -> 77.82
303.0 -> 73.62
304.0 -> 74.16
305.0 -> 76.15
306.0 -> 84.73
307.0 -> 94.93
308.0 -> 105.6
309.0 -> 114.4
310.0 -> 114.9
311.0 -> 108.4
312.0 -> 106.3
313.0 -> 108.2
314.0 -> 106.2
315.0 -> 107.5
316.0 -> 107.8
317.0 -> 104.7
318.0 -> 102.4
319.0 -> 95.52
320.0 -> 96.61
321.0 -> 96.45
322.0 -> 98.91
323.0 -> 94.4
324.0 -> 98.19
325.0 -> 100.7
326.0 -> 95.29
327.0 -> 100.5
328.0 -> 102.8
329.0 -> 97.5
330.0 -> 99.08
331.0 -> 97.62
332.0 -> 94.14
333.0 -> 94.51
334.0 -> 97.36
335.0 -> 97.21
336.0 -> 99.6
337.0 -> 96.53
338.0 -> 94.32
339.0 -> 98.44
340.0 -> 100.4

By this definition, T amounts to 1.3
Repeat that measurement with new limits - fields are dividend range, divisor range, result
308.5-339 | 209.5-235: 1.49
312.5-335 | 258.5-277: 1.49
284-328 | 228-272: 1.29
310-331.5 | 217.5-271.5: 1.40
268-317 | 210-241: 1.26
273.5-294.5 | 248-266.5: 1.11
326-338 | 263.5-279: 1.49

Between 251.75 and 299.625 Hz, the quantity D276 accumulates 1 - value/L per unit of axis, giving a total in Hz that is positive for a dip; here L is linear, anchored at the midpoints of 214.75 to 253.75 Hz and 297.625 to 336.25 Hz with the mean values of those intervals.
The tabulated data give 2.6 Hz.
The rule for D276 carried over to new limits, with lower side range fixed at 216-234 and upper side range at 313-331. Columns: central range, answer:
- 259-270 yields 1.02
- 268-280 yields 2.81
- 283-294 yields -0.56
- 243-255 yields -0.96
